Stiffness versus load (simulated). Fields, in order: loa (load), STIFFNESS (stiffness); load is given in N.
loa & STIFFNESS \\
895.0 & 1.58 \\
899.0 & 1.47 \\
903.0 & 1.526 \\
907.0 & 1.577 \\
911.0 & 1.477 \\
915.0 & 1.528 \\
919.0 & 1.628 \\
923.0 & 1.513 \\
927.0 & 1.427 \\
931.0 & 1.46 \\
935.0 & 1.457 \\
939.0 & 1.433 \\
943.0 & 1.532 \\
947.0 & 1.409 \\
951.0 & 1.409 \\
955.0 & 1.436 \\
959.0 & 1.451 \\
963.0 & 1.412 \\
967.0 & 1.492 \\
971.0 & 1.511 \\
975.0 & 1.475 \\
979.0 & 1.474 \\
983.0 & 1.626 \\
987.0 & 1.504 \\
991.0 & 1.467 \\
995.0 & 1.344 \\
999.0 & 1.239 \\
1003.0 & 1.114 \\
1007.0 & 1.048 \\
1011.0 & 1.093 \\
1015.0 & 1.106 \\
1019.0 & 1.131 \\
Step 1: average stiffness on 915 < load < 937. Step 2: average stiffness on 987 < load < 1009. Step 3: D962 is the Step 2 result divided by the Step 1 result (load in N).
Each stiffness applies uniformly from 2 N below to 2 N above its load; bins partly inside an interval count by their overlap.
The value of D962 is 0.8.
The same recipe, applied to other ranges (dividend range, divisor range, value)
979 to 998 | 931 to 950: 1.01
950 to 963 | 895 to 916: 0.94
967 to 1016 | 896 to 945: 0.89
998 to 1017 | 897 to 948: 0.74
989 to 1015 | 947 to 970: 0.84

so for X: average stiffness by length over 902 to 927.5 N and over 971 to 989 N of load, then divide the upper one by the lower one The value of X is 1.0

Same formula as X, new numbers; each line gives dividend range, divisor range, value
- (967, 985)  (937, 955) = 1.05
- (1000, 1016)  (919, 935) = 0.74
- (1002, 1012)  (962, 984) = 0.72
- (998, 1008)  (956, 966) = 0.79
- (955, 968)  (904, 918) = 0.94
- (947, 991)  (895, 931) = 0.97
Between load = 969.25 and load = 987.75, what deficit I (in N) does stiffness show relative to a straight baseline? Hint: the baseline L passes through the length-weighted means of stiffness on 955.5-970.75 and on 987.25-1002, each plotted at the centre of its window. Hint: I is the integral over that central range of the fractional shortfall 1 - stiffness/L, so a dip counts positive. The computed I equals -1.5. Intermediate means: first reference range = 1.46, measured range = 1.52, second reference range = 1.35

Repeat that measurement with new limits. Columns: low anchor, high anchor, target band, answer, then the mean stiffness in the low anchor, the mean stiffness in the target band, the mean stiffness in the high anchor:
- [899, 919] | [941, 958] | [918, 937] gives 0.04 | 1.53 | 1.49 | 1.45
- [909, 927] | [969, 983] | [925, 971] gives 1.98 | 1.52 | 1.45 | 1.51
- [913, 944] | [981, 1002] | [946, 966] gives 0.49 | 1.5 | 1.43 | 1.42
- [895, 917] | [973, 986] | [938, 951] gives 0.60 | 1.52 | 1.45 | 1.52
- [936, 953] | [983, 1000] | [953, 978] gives -0.46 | 1.45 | 1.46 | 1.43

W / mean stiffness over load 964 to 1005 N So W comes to 1.42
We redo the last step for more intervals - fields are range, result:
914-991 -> 1.48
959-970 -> 1.46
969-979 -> 1.49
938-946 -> 1.48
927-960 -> 1.45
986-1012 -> 1.26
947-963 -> 1.43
